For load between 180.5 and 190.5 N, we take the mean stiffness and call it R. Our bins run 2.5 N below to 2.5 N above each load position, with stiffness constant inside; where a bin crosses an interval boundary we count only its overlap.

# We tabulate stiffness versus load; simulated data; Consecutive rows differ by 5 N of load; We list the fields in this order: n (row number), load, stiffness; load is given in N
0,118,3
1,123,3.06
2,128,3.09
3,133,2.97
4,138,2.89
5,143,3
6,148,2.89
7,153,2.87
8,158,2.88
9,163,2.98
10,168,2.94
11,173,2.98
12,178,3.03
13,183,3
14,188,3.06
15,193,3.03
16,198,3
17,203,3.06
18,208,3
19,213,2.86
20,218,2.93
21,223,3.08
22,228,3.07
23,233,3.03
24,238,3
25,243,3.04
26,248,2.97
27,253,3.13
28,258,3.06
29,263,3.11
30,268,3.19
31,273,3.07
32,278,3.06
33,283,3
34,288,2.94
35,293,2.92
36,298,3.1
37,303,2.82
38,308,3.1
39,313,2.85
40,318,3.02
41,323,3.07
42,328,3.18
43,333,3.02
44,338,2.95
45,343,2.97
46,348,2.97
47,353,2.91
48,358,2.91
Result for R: 3.03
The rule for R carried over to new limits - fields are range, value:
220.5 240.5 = 3.04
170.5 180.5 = 3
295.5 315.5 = 2.97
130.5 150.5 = 2.94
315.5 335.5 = 3.07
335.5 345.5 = 2.96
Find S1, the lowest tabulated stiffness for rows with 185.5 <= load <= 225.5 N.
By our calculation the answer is 2.86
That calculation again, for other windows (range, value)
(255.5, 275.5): 3.06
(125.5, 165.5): 2.87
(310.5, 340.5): 2.85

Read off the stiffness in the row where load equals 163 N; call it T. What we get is 2.98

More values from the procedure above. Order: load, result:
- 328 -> 3.18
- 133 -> 2.97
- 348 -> 2.97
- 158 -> 2.88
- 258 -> 3.06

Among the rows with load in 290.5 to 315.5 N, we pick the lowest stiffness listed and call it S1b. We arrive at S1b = 2.82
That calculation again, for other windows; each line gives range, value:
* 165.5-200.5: 2.94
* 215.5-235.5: 2.93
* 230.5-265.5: 2.97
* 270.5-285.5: 3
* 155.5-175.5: 2.88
